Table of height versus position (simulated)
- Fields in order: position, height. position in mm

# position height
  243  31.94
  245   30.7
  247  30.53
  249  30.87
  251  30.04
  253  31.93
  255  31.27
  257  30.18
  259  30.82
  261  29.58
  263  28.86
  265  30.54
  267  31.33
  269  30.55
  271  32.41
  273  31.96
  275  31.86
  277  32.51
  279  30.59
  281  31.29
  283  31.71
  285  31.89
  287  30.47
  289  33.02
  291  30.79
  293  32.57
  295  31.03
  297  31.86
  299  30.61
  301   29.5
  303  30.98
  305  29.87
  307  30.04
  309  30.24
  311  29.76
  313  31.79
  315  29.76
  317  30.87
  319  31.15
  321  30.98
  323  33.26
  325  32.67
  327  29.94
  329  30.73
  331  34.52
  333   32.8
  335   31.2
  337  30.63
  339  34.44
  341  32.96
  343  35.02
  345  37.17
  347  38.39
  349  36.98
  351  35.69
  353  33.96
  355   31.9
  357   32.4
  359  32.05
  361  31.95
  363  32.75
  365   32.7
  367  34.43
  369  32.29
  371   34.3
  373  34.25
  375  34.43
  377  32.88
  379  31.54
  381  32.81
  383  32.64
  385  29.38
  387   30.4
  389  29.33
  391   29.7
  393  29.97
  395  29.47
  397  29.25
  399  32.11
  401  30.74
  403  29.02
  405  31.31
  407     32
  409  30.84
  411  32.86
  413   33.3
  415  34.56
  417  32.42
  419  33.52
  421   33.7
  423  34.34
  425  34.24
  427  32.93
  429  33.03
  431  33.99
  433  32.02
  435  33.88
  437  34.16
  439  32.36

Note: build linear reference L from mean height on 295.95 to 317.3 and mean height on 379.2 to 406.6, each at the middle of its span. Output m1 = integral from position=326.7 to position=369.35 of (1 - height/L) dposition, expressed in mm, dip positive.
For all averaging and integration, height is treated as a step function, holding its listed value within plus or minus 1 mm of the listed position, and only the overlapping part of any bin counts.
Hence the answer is -4.2 mm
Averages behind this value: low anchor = 30.5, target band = 33.5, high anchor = 30.5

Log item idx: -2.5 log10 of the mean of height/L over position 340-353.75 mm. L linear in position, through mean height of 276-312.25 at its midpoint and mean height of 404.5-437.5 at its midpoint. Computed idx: -0.12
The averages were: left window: 31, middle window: 35.8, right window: 33.1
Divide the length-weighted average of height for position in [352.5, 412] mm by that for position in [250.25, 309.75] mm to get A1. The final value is 1.0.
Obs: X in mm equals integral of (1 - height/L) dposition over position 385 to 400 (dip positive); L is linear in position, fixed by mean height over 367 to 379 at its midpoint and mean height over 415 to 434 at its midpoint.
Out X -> 1.6 mm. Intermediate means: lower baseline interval 33.5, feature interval 30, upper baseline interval 33.4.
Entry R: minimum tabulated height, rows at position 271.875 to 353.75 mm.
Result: 29.5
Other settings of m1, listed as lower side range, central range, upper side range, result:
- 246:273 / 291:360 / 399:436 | -1.5 mm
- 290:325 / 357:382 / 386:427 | -1.3 mm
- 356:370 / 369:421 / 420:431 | 2.2 mm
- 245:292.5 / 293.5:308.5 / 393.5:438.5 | 0.4 mm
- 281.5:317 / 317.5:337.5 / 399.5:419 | -0.4 mm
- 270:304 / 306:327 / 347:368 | 0.9 mm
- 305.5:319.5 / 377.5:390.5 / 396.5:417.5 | 0.2 mm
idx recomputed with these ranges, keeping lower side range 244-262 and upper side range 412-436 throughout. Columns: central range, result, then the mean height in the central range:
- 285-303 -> 0.00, 31.3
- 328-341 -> -0.01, 32.4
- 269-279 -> -0.03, 31.9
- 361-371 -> -0.02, 33.1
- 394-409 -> 0.09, 30.6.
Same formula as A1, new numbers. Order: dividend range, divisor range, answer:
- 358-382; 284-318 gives 1.07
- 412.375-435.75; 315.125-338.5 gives 1.06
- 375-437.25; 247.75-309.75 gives 1.03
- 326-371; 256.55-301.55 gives 1.07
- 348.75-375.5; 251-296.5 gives 1.07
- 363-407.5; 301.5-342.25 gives 1.01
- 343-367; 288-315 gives 1.11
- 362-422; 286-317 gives 1.04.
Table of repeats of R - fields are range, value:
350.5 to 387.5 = 29.38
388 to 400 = 29.25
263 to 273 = 28.86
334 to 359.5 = 30.63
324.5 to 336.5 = 29.94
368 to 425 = 29.02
